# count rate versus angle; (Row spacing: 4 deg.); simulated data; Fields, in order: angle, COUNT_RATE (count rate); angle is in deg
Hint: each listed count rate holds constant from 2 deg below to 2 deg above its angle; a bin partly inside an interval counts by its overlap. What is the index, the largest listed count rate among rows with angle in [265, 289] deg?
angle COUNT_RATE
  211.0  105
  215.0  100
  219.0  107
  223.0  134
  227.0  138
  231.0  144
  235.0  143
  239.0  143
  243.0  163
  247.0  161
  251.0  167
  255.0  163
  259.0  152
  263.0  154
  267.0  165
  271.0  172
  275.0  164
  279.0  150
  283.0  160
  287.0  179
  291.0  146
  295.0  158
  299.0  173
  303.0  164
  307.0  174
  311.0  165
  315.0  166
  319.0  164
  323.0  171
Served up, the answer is 179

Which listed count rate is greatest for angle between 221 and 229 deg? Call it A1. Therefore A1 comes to 138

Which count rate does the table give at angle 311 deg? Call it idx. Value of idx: 165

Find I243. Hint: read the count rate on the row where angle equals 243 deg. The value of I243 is 163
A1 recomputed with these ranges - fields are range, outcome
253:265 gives 163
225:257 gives 167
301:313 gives 174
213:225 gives 134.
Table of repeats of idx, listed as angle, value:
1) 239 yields 143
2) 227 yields 138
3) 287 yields 179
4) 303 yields 164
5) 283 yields 160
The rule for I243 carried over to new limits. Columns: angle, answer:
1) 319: 164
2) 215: 100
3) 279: 150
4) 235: 143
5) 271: 172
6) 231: 144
